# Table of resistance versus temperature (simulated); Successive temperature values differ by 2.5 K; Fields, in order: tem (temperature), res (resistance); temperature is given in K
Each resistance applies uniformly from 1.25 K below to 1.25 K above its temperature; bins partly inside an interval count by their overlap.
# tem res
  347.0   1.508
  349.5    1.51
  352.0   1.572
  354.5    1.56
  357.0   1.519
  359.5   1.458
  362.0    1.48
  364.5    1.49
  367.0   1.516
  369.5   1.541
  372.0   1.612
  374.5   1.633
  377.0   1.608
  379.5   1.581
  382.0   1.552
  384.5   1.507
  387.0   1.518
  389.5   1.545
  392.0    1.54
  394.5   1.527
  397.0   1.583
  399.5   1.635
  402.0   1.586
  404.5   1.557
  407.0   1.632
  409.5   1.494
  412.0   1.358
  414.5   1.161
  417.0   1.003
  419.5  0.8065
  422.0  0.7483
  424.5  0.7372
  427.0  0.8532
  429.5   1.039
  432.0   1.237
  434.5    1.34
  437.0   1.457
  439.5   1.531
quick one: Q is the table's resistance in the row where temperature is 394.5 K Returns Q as 1.527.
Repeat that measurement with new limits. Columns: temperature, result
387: 1.518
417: 1.003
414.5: 1.161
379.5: 1.581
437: 1.457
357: 1.519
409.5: 1.494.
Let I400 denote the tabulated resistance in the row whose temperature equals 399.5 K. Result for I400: 1.635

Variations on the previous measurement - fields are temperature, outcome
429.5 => 1.039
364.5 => 1.49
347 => 1.508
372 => 1.612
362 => 1.48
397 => 1.583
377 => 1.608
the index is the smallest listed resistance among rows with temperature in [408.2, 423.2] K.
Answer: 0.7483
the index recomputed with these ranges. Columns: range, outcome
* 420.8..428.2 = 0.7372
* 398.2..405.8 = 1.557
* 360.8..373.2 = 1.48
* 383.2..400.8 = 1.507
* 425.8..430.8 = 0.8532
